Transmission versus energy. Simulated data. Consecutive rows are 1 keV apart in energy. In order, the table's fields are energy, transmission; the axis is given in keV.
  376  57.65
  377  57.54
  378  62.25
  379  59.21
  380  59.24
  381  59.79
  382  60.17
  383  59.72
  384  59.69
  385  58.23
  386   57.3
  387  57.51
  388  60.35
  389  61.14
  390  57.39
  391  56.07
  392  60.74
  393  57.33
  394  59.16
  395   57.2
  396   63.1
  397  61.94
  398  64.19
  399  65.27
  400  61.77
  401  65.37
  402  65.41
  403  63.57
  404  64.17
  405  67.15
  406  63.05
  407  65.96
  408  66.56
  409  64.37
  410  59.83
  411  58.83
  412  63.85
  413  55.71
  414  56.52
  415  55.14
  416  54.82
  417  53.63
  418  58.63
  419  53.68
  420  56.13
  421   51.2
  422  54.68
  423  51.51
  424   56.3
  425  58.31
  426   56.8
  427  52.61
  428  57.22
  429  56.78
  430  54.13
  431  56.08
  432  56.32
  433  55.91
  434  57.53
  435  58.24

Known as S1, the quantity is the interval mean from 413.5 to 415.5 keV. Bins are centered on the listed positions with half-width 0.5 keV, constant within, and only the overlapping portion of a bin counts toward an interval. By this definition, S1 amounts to 55.8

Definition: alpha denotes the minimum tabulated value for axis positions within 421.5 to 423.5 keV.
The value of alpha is 51.51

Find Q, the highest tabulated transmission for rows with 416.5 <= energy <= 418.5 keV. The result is 58.63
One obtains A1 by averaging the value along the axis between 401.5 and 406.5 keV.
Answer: 64.7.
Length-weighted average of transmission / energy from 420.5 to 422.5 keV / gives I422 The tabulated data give 52.9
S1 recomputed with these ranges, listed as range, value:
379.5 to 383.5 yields 59.7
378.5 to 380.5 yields 59.2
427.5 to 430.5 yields 56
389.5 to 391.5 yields 56.7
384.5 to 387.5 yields 57.7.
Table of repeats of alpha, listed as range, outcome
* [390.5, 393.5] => 56.07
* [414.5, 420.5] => 53.63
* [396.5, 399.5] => 61.94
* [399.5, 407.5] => 61.77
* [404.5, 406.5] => 63.05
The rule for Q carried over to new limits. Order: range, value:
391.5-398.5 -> 64.19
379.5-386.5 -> 60.17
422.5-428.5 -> 58.31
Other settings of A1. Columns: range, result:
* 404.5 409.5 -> 65.4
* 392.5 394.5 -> 58.2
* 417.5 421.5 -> 54.9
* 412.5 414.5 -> 56.1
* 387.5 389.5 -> 60.7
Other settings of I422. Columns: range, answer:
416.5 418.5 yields 56.1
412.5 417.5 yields 55.2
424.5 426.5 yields 57.6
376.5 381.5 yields 59.6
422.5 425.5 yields 55.4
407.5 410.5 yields 63.6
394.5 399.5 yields 62.3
